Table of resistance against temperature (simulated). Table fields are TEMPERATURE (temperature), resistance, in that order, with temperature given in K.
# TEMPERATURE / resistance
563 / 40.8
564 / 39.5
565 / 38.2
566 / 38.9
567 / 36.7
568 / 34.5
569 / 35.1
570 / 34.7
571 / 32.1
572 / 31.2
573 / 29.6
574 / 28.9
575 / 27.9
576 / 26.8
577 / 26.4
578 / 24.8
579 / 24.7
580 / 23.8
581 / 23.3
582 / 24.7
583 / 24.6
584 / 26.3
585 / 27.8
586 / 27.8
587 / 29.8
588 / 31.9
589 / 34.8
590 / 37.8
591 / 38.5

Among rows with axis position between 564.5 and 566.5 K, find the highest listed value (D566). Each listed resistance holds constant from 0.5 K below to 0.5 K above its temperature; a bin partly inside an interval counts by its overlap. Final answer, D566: 38.9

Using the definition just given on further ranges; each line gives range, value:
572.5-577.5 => 29.6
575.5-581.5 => 26.8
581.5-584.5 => 26.3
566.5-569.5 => 36.7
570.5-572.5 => 32.1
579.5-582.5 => 24.7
